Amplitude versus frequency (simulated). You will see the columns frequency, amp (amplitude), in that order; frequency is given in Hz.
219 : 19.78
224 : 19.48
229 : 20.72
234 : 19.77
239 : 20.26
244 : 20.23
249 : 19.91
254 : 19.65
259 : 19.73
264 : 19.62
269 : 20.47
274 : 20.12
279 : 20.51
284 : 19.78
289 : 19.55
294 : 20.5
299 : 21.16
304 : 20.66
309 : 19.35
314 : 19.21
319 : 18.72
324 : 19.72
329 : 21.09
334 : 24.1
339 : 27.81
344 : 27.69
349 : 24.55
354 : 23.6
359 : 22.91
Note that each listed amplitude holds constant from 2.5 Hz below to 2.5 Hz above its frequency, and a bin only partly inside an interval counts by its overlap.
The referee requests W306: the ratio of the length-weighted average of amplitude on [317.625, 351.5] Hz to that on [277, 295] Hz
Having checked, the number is 1.2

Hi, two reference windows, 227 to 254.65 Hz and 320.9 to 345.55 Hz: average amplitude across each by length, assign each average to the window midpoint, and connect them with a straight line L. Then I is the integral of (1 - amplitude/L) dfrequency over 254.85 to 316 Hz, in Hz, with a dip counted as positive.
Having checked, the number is 5.1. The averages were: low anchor 20.1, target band 20.1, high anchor 23.8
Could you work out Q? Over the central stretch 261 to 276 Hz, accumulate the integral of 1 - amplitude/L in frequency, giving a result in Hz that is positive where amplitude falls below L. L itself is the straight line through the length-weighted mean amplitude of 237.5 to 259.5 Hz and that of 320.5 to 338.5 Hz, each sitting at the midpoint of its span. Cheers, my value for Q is 0.3 Hz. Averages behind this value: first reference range 20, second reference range 22.2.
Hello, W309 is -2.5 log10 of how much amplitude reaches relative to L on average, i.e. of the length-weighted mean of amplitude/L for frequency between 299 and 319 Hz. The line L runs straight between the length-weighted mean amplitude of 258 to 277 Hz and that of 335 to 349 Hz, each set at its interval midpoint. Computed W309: 0.20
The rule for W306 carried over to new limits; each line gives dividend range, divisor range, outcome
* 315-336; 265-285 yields 1.02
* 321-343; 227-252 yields 1.16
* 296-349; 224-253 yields 1.10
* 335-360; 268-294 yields 1.26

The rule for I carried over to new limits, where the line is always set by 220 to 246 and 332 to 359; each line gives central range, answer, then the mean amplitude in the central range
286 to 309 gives 2.75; 20.3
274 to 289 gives 1.54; 20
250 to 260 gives 0.65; 19.7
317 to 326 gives 1.86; 19.2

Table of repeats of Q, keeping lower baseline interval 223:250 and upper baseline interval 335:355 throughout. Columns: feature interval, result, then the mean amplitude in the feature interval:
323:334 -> 1.6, 21.3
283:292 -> 1.2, 19.7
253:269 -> 1.2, 19.8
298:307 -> 1.1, 20.8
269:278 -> 0.7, 20.3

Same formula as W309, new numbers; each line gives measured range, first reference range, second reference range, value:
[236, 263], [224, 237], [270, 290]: 0.008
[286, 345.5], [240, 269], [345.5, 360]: 0.050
